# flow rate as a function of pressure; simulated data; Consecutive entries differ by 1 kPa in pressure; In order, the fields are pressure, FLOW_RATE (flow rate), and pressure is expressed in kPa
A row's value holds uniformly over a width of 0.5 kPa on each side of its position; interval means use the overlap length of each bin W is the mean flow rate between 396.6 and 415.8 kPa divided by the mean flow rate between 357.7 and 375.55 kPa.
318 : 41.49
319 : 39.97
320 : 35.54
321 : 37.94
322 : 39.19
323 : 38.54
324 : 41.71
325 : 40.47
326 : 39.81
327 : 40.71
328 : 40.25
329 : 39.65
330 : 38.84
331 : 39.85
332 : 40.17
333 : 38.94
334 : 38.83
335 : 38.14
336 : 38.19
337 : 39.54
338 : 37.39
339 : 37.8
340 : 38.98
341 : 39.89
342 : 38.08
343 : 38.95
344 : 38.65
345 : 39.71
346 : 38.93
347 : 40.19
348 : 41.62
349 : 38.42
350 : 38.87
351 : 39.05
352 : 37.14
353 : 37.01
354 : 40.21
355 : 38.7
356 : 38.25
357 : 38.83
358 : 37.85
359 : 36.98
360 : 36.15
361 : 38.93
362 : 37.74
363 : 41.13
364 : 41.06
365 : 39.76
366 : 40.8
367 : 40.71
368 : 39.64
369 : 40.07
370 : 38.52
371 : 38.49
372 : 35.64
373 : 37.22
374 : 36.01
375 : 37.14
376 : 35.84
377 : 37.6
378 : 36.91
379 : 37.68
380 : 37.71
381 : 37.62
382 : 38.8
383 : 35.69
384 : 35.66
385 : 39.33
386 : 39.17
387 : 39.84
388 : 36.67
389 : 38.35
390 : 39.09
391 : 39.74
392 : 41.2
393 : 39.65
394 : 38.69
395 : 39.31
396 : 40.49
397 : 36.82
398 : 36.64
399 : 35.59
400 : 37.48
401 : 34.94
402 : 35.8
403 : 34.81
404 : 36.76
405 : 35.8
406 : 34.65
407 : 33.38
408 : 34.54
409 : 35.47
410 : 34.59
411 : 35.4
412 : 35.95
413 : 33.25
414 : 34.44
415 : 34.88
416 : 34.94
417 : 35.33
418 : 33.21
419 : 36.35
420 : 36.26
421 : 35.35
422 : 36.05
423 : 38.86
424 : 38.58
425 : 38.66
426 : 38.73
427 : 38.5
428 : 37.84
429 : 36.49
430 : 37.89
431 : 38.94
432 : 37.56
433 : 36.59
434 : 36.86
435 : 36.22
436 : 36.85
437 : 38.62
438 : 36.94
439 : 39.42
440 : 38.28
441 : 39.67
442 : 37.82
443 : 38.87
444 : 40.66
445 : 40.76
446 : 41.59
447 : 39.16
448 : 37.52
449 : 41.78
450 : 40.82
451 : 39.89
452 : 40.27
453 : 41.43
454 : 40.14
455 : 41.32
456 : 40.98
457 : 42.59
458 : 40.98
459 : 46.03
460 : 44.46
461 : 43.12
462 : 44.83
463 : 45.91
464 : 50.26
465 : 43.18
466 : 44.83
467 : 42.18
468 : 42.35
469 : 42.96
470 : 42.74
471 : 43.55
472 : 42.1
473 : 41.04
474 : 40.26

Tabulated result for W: 0.92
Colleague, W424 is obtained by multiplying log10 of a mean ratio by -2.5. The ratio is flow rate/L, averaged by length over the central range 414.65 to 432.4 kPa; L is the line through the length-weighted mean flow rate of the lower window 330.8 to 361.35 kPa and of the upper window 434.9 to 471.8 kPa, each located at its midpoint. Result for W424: 0.10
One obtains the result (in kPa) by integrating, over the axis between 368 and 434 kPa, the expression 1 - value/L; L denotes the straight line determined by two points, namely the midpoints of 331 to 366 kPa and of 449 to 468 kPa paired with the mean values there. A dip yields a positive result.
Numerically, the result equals 6.1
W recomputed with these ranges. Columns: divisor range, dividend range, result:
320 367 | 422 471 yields 1.03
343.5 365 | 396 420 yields 0.91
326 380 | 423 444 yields 0.98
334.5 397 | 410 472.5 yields 1.02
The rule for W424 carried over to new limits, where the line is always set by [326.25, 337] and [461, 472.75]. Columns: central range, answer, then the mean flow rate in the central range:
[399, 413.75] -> 0.19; 35.2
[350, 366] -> 0.04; 38.7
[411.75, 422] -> 0.20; 35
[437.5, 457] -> 0.09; 39.9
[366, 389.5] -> 0.08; 37.9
